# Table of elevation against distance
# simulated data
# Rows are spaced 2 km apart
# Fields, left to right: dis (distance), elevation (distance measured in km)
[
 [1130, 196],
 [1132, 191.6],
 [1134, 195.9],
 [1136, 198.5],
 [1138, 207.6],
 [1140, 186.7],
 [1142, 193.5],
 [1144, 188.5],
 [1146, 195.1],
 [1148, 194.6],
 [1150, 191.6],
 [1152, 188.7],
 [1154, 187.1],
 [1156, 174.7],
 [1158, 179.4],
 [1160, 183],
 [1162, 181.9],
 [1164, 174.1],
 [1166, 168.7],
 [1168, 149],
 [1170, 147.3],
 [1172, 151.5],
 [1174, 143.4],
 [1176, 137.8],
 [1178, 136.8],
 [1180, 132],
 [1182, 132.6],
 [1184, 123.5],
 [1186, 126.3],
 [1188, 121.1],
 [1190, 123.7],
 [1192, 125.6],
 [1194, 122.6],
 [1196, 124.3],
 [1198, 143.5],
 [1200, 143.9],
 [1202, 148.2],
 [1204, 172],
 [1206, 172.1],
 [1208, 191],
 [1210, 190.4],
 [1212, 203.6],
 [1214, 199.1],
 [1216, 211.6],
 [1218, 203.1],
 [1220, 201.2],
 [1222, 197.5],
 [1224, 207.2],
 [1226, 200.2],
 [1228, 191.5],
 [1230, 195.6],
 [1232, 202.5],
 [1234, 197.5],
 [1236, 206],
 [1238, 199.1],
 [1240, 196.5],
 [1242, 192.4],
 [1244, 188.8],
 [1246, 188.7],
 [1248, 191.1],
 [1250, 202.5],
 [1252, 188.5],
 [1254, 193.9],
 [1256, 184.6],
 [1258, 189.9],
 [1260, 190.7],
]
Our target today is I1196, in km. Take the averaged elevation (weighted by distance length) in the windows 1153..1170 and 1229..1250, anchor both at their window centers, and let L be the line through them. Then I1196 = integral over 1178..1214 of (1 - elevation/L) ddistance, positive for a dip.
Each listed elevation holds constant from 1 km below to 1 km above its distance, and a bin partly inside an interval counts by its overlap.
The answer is 7.0 km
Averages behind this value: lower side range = 173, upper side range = 196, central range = 148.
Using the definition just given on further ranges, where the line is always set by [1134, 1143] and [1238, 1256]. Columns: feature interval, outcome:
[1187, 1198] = 3.9 km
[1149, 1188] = 7.6 km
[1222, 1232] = -0.3 km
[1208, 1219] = -0.4 km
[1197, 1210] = 2.0 km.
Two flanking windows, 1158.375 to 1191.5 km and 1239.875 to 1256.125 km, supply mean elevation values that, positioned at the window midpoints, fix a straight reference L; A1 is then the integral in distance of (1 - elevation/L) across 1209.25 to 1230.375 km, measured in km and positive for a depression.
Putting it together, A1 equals -3.2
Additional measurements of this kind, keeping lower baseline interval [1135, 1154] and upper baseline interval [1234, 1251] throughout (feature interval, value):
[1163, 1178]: 3.3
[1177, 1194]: 5.9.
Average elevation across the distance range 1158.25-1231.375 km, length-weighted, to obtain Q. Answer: 164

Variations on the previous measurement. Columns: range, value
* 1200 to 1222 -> 188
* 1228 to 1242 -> 198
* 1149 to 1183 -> 162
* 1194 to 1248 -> 186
